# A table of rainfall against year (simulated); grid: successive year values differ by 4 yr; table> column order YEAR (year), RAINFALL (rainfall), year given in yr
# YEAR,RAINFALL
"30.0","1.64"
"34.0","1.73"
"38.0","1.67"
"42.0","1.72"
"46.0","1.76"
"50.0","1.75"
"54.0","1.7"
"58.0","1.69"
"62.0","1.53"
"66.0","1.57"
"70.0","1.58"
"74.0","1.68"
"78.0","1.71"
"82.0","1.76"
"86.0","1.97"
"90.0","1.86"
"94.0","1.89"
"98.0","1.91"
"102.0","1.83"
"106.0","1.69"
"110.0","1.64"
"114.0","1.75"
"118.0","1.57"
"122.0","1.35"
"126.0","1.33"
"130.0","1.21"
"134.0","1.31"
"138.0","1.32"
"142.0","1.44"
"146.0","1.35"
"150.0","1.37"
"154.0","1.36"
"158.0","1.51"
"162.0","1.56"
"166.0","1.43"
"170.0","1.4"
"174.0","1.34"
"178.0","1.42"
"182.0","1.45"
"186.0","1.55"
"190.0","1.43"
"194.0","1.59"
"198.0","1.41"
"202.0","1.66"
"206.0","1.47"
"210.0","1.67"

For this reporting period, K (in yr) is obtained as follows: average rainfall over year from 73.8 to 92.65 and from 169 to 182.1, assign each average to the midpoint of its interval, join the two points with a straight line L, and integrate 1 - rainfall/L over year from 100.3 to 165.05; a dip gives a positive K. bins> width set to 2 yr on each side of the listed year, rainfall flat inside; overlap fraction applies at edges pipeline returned 4.8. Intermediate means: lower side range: 1.81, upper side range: 1.4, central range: 1.47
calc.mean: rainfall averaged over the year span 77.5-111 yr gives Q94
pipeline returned 1.82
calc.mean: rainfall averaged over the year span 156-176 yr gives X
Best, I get 1.45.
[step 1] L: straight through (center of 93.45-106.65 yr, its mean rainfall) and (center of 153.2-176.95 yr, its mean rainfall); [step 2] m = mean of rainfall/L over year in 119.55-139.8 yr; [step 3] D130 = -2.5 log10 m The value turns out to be 0.25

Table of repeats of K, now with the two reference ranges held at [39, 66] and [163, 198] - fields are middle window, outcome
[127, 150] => 3.0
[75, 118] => -4.9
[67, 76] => 0.1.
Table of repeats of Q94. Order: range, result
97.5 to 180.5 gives 1.47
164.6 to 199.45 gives 1.45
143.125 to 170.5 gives 1.43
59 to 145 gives 1.61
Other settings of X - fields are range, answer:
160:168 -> 1.5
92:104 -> 1.88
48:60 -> 1.71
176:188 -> 1.47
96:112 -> 1.77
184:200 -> 1.5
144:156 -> 1.36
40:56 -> 1.73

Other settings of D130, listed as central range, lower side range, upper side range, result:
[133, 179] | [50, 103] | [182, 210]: 0.14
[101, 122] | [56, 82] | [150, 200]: -0.06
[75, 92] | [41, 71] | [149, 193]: -0.13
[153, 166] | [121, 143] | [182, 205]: -0.05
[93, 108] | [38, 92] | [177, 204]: -0.11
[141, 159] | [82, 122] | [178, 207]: 0.16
